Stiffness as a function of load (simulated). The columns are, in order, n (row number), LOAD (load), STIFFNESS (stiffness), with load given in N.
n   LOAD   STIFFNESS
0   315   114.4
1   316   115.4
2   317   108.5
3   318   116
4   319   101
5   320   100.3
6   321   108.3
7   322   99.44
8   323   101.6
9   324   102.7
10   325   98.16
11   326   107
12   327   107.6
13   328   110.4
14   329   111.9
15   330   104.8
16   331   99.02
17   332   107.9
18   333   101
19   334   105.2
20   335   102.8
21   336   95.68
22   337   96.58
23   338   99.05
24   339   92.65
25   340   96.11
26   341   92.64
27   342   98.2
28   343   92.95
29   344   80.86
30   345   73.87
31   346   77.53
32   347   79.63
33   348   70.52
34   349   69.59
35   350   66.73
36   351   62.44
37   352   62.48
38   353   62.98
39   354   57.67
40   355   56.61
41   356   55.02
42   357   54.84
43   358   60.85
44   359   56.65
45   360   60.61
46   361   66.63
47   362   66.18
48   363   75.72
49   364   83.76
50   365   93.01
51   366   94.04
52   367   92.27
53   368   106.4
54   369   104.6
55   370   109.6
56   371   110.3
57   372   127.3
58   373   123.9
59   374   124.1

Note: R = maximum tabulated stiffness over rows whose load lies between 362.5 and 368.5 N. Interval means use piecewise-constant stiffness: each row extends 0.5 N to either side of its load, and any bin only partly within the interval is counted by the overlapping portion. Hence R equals 106.4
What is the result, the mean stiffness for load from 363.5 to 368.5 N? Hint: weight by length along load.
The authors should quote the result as 93.9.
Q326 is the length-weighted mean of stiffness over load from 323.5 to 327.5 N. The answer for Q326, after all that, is 104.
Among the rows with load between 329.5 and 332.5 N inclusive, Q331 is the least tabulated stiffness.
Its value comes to 99.02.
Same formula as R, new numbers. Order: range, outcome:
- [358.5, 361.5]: 66.63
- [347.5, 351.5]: 70.52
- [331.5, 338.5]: 107.9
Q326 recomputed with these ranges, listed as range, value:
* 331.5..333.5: 104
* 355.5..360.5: 57.6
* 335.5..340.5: 96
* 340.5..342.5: 95.4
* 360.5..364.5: 73.1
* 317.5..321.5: 106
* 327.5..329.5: 111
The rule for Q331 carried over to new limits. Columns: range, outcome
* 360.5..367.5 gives 66.18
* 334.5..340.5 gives 92.65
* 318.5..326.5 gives 98.16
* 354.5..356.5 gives 55.02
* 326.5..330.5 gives 104.8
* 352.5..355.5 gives 56.61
